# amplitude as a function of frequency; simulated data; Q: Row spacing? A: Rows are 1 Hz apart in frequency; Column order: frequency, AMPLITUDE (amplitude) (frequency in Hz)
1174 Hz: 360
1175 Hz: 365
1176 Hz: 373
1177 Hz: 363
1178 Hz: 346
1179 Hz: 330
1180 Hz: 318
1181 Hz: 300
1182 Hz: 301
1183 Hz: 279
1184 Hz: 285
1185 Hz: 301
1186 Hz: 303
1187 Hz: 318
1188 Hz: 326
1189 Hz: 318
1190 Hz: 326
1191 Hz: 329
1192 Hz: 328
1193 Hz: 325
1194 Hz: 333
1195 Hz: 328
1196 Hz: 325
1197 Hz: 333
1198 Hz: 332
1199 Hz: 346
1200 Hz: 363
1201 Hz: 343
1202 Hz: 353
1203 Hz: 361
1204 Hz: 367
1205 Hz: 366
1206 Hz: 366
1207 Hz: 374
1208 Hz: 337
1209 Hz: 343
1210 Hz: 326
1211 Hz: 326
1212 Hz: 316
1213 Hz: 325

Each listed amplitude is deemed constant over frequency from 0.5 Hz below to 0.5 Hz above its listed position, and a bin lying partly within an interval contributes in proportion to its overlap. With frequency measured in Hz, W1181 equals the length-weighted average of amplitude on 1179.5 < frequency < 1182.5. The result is 306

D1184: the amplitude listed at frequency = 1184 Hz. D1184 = 285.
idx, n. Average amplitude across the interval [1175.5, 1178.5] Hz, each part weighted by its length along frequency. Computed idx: 361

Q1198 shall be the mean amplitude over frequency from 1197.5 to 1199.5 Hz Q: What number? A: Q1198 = 339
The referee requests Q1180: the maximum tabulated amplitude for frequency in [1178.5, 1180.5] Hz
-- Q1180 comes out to 330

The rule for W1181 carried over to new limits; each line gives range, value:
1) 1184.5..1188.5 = 312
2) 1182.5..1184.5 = 282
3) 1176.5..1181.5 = 331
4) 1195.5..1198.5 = 330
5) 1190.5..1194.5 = 329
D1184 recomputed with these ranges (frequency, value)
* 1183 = 279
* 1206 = 366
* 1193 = 325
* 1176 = 373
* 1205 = 366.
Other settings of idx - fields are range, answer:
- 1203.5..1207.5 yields 368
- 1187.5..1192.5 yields 325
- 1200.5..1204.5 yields 356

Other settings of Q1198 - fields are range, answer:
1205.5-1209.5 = 355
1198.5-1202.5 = 351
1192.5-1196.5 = 328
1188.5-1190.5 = 322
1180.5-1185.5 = 293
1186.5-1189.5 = 321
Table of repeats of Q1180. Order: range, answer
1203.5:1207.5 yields 374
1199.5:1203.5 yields 363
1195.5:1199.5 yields 346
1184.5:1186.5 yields 303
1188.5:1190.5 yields 326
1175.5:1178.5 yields 373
